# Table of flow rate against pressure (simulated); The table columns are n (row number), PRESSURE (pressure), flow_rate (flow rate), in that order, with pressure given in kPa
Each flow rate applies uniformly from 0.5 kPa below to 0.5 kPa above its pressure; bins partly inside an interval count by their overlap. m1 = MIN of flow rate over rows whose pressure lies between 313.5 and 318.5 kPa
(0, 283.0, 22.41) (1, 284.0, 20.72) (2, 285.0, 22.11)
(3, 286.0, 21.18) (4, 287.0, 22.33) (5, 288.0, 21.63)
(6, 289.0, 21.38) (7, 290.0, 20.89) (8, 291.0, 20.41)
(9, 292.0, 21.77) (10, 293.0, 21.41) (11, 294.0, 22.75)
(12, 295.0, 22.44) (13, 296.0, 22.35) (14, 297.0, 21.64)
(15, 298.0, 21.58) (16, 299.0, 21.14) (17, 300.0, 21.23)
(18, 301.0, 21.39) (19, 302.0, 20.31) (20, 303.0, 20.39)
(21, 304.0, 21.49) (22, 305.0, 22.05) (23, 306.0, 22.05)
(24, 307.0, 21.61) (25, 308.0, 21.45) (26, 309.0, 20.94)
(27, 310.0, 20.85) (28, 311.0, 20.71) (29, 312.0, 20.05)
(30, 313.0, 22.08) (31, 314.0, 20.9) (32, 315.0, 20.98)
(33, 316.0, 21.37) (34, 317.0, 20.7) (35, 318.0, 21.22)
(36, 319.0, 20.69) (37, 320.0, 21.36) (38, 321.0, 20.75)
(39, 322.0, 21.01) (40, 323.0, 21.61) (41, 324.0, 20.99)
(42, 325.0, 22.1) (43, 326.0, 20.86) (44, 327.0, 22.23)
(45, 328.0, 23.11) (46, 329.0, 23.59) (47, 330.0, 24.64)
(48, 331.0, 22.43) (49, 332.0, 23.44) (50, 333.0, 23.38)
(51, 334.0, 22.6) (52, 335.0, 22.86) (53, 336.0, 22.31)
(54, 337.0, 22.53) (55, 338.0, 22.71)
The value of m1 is 20.7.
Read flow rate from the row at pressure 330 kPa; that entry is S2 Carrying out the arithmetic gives 24.64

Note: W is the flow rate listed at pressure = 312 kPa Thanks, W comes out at 20.05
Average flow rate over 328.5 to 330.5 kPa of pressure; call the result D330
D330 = 24.1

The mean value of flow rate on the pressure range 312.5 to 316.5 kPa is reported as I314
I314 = 21.3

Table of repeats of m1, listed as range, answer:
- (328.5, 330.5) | 23.59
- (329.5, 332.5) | 22.43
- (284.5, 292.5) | 20.41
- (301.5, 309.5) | 20.31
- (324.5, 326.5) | 20.86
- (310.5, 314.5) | 20.05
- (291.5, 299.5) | 21.14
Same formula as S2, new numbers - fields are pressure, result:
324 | 20.99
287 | 22.33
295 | 22.44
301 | 21.39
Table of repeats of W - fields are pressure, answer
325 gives 22.1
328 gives 23.11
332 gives 23.44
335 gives 22.86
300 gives 21.23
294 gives 22.75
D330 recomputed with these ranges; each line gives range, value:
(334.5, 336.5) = 22.6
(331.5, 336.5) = 22.9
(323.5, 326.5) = 21.3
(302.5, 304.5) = 20.9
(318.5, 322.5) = 21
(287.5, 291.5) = 21.1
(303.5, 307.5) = 21.8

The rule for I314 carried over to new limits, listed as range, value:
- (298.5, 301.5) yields 21.3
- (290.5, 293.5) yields 21.2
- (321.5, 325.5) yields 21.4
